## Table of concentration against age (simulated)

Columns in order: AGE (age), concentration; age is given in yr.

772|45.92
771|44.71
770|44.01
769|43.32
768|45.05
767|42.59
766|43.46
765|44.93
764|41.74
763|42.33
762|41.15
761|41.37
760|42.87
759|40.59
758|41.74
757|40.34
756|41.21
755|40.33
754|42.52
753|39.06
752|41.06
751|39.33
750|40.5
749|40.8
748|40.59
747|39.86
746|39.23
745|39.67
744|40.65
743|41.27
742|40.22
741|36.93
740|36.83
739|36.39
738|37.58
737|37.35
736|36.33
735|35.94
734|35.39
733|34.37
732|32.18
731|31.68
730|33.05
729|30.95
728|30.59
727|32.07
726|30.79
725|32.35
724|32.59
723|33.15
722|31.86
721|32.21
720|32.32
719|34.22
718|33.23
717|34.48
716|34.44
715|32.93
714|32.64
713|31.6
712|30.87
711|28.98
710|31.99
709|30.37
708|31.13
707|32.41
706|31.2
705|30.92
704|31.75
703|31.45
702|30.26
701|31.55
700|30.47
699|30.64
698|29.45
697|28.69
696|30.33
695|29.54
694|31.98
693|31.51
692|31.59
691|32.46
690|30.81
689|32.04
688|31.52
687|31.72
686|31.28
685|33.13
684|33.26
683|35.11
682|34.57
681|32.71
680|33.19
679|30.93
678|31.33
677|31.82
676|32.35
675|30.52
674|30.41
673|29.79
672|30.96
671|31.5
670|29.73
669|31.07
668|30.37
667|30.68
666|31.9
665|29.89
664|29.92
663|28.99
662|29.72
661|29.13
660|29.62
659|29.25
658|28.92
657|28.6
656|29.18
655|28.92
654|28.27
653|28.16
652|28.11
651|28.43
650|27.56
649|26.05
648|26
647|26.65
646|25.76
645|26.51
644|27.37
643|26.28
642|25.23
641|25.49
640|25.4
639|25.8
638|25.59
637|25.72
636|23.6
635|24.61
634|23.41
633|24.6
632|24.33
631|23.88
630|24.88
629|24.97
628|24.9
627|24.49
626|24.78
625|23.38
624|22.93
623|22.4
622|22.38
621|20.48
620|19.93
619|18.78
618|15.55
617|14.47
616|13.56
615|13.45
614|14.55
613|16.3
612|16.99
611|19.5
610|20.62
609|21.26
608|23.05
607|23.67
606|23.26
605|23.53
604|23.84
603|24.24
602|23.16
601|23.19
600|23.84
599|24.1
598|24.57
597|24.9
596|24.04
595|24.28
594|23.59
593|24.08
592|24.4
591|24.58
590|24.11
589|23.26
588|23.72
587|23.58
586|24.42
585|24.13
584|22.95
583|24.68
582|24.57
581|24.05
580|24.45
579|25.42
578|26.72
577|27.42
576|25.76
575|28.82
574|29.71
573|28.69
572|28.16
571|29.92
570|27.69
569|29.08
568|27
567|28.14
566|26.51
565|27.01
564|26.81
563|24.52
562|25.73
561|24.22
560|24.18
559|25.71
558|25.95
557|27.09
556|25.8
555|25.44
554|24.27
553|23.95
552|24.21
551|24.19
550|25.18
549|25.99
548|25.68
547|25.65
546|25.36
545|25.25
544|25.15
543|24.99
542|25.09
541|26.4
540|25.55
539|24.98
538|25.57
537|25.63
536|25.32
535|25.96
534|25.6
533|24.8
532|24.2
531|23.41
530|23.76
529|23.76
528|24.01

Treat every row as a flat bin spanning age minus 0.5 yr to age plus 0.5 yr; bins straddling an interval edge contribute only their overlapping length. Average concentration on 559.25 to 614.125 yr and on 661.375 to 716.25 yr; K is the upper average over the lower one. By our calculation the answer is 1.28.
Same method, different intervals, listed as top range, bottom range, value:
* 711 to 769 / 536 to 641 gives 1.54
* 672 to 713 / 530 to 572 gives 1.22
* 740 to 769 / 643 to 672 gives 1.43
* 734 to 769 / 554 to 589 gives 1.55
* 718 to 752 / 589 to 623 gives 1.68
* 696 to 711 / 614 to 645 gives 1.36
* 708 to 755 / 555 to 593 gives 1.36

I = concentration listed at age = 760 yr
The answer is 42.87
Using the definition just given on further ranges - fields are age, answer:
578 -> 26.72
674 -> 30.41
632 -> 24.33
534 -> 25.6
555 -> 25.44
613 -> 16.3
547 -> 25.65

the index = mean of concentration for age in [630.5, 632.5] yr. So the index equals 24.1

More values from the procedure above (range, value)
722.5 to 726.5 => 32.2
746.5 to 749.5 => 40.4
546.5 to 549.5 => 25.8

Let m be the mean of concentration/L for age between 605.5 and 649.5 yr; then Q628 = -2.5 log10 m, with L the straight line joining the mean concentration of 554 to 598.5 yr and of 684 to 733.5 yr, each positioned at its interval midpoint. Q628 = 0.24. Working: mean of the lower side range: 25.7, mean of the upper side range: 31.7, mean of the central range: 22.6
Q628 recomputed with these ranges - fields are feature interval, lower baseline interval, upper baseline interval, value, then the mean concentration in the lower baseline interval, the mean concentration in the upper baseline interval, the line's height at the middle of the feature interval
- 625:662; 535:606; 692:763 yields 0.13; 25.3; 35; 29.8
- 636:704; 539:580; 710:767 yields 0.11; 26.2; 36.8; 32.8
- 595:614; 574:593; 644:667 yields 0.16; 24.9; 28.5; 26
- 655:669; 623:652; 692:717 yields -0.09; 25.3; 31.2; 27.5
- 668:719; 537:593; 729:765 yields 0.11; 25.7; 38.9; 35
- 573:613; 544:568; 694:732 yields 0.13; 25.5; 31.6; 27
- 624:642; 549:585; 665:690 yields 0.19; 26.1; 31.7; 29.4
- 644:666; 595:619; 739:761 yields -0.04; 20.7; 40.2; 27.3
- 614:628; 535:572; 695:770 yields 0.44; 25.8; 35.9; 29.6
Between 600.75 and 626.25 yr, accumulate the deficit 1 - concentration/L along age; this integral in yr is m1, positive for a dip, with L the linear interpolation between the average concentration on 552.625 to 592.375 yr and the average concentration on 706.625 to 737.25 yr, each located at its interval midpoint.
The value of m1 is 6.82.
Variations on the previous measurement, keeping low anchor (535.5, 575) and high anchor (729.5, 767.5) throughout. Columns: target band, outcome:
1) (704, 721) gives 2.2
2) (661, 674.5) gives 1.4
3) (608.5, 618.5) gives 4.5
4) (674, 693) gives 1.5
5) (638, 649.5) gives 2.2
